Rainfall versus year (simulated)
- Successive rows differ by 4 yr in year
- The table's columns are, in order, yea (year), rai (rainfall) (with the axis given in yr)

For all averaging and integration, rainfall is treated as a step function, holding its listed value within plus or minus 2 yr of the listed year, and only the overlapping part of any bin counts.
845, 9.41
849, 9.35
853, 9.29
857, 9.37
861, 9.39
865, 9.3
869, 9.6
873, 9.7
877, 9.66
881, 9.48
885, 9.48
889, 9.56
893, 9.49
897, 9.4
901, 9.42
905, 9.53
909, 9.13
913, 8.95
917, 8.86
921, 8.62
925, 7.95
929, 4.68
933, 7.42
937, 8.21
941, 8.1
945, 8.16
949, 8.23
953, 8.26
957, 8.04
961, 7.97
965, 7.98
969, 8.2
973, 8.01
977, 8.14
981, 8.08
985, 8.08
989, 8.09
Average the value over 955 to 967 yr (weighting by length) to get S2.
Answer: 8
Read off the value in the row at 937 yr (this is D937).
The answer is 8.21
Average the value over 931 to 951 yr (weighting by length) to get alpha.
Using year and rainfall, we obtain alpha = 8.02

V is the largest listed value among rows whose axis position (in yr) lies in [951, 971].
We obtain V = 8.26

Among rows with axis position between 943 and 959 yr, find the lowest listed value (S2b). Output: 8.04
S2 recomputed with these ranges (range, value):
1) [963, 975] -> 8.06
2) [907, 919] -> 8.98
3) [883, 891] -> 9.52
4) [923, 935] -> 6.68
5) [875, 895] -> 9.53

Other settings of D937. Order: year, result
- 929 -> 4.68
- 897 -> 9.4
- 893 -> 9.49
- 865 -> 9.3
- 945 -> 8.16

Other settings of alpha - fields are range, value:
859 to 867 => 9.35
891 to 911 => 9.39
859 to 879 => 9.53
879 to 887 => 9.48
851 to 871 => 9.39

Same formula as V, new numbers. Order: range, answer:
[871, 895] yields 9.7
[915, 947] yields 8.86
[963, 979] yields 8.2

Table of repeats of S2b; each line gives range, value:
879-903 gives 9.4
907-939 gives 4.68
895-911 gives 9.13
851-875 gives 9.29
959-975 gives 7.97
